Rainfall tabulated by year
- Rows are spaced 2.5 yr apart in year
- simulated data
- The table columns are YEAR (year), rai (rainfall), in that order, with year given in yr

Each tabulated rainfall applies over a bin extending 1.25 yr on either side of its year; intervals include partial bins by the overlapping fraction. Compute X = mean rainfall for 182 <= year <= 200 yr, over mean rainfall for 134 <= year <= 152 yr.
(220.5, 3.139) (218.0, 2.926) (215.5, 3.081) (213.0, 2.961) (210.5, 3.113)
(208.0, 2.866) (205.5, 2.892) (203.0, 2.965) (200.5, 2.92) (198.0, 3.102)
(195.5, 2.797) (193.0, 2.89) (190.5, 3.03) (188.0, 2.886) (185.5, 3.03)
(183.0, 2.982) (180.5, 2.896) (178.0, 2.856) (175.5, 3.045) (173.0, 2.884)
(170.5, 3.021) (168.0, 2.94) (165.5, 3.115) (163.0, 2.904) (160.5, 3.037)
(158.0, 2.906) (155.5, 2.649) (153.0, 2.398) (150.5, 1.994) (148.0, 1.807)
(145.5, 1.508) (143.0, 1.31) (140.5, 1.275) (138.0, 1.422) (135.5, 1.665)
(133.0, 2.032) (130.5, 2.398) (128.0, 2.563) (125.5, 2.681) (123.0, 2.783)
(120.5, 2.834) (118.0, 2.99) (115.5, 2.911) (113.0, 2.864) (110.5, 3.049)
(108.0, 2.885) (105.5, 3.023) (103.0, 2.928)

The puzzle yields 1.9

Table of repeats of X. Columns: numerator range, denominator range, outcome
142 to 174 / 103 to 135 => 0.92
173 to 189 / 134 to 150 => 1.93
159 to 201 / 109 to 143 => 1.24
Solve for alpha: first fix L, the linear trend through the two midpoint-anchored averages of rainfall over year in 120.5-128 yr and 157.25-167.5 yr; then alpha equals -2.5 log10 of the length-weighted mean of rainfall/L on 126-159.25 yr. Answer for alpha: 0.380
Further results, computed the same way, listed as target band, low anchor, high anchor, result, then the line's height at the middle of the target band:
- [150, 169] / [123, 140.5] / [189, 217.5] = -0.13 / 2.44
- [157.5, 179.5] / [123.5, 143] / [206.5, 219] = -0.22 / 2.43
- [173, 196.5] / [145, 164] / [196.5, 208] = -0.07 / 2.76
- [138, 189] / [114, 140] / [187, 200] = 0.07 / 2.7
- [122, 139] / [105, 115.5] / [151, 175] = 0.29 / 2.91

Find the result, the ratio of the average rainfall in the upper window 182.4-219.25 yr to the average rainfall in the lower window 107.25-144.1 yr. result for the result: 1.25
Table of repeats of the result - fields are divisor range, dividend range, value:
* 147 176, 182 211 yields 1.08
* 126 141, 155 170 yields 1.50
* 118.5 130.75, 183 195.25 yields 1.09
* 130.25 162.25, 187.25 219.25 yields 1.45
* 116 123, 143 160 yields 0.75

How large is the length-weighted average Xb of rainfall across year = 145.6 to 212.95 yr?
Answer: 2.82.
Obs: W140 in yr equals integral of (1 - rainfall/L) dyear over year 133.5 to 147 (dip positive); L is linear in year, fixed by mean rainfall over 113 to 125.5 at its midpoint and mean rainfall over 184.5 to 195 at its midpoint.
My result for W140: 6.6 yr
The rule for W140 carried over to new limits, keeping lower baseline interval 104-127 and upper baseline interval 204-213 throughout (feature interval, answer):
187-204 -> 0.0 yr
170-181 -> 0.0 yr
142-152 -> 4.2 yr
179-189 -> 0.0 yr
